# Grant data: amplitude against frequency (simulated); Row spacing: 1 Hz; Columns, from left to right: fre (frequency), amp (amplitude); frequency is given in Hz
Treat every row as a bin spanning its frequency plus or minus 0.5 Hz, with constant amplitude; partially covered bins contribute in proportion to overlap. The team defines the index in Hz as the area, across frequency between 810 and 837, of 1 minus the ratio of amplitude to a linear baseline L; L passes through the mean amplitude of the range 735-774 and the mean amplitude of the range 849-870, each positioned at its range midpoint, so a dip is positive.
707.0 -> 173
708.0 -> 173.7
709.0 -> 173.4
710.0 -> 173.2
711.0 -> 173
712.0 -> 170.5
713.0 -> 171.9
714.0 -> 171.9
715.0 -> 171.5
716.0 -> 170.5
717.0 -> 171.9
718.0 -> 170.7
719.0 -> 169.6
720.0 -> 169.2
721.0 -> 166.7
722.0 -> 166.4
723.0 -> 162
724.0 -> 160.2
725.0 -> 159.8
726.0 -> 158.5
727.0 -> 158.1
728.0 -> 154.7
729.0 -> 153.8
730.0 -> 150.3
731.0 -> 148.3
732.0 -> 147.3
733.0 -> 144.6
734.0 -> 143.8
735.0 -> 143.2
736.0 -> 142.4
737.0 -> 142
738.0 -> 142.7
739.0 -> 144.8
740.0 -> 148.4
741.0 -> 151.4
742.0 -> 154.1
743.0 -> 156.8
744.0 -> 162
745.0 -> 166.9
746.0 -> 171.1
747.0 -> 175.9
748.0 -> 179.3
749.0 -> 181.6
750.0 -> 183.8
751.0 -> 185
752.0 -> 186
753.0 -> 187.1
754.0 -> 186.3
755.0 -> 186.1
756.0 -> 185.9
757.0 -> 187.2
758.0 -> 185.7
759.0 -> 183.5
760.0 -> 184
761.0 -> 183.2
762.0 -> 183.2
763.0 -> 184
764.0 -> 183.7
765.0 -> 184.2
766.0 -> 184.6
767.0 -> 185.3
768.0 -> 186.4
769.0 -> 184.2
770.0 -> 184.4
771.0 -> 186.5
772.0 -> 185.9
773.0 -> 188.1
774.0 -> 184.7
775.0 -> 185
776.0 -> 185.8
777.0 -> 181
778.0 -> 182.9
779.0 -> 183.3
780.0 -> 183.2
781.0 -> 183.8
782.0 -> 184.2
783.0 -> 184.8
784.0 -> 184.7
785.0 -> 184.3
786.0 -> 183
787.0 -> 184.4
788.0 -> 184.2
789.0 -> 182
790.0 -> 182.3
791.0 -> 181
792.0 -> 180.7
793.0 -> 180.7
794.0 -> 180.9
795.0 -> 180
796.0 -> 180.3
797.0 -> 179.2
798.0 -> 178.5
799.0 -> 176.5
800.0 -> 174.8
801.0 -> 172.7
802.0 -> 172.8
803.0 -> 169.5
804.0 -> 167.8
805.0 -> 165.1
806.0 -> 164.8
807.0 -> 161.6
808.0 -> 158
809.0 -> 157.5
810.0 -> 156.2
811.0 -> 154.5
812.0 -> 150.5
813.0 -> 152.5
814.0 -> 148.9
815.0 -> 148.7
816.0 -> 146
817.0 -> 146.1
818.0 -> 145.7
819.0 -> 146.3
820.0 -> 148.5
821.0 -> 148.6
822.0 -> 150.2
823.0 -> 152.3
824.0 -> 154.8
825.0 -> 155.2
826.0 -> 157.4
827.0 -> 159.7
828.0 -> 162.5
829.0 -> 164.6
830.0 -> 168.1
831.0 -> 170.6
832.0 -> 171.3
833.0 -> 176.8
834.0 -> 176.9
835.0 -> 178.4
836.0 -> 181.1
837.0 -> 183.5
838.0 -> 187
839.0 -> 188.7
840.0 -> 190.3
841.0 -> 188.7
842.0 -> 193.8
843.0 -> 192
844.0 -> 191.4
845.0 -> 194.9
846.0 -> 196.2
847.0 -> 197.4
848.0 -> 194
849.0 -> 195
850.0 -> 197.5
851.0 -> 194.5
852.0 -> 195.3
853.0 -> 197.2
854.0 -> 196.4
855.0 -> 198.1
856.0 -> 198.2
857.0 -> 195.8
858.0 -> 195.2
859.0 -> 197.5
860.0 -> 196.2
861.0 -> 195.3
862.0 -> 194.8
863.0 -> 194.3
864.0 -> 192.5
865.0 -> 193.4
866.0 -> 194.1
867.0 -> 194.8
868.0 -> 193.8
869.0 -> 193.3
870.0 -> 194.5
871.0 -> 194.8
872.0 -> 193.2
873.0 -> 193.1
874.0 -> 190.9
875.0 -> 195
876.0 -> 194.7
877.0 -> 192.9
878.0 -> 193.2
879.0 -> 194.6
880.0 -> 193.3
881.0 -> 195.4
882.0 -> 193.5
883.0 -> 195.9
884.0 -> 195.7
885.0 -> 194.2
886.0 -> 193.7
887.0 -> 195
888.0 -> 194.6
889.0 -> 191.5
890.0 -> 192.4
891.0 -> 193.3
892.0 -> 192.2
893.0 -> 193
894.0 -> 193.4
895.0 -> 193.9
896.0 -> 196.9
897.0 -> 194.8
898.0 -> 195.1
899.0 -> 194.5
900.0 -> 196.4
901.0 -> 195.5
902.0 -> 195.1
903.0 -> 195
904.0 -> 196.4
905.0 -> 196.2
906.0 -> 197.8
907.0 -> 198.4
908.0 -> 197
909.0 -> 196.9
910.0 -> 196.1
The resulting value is 4.3 Hz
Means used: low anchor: 175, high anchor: 195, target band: 159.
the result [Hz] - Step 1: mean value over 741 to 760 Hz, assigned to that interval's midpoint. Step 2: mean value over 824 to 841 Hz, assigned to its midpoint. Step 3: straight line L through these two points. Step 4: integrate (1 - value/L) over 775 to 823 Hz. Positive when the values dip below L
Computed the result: 1.4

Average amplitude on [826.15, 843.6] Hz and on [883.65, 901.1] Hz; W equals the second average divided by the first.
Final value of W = 1.09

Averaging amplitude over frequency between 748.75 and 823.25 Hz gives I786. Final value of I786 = 175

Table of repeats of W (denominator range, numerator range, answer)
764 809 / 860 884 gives 1.08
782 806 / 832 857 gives 1.07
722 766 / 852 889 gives 1.17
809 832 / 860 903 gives 1.26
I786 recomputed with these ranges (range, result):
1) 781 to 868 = 177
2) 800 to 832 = 158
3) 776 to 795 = 183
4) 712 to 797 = 173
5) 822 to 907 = 189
